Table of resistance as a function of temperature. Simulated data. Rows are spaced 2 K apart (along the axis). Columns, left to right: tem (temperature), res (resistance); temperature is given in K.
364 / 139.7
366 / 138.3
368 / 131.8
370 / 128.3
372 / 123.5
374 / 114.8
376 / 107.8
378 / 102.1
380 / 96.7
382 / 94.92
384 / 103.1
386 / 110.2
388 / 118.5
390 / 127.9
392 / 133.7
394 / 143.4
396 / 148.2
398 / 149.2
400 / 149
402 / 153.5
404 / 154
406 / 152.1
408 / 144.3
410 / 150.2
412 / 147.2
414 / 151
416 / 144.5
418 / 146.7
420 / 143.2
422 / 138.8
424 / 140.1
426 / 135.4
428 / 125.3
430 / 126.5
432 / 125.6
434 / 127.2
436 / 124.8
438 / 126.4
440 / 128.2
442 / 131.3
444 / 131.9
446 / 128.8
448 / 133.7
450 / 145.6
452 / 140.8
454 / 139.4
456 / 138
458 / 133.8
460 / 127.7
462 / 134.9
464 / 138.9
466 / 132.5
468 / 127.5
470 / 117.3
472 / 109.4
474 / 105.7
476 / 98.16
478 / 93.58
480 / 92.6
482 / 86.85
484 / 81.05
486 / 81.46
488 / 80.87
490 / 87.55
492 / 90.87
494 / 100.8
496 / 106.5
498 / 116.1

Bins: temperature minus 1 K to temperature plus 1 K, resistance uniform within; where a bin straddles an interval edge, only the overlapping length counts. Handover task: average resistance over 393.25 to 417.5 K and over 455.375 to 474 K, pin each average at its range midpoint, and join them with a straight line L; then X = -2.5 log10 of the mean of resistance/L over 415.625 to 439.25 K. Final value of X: 0.06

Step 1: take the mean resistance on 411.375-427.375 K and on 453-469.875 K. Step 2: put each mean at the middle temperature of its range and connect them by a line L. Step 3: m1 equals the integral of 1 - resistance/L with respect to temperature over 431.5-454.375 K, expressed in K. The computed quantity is 0.9 K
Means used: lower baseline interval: 143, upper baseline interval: 133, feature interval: 132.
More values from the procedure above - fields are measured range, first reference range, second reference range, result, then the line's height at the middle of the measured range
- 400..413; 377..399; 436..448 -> -2.8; 124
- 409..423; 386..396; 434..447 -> -1.8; 129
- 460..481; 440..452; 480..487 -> -2.8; 102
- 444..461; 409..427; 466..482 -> -2.1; 121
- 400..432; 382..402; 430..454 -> -2.9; 131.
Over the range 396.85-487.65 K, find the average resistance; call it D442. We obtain 129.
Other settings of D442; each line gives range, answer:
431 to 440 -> 126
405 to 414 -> 149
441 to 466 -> 135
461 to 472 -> 128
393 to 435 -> 143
